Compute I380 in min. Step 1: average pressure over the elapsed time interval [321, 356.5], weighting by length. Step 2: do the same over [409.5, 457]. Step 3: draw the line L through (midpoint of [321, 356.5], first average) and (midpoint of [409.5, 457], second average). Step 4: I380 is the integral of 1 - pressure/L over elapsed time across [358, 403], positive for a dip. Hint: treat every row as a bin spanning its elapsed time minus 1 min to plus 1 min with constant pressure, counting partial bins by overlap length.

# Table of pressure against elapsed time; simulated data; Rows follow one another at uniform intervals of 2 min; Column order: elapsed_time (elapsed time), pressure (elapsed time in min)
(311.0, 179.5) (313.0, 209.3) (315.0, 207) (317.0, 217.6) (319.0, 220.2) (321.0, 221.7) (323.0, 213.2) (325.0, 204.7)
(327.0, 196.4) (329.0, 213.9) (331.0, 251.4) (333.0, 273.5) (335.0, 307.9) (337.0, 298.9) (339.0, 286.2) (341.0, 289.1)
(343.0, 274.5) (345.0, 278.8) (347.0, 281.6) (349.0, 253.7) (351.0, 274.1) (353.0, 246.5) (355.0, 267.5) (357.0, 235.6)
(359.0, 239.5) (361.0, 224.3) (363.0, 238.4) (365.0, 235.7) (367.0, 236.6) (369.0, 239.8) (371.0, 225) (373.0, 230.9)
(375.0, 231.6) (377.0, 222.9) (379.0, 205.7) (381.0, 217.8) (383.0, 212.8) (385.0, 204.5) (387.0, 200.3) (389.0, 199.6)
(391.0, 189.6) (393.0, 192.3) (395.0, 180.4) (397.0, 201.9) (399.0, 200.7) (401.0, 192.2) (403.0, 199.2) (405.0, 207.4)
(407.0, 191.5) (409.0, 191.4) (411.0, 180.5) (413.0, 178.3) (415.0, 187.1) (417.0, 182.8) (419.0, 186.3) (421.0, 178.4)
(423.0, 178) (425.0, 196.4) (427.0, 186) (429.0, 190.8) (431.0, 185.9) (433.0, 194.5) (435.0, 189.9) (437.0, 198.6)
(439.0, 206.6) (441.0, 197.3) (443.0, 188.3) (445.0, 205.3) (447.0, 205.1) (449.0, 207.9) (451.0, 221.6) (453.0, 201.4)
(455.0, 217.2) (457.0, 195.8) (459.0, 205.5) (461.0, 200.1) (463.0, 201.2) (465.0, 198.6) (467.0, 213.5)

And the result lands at 3.1 min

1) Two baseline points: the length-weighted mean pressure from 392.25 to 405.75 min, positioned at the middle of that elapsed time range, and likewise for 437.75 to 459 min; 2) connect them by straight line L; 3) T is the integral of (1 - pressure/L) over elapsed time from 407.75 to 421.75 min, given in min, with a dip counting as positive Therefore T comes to 1.1 min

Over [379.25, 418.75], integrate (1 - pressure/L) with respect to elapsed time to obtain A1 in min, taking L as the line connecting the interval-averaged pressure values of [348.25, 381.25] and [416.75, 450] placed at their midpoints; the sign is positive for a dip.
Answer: 3.6 min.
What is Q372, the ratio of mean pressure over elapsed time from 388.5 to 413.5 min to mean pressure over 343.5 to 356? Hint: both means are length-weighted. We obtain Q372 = 0.72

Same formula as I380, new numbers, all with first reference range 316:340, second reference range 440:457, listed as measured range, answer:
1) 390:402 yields 1.5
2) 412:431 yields 2.5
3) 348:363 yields -0.9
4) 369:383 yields 0.3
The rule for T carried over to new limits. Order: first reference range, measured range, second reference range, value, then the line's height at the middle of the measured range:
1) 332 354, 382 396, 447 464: 2.9 min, 249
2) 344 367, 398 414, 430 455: 2.1 min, 222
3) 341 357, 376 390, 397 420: 0.9 min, 224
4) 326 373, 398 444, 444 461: 6.4 min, 222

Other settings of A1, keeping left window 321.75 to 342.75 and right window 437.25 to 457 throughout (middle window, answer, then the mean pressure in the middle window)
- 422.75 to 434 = 1.2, 189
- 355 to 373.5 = 0.3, 236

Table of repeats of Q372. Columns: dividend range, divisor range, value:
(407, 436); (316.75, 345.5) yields 0.74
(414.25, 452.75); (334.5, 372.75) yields 0.75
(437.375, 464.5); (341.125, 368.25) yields 0.80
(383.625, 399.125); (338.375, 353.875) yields 0.72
